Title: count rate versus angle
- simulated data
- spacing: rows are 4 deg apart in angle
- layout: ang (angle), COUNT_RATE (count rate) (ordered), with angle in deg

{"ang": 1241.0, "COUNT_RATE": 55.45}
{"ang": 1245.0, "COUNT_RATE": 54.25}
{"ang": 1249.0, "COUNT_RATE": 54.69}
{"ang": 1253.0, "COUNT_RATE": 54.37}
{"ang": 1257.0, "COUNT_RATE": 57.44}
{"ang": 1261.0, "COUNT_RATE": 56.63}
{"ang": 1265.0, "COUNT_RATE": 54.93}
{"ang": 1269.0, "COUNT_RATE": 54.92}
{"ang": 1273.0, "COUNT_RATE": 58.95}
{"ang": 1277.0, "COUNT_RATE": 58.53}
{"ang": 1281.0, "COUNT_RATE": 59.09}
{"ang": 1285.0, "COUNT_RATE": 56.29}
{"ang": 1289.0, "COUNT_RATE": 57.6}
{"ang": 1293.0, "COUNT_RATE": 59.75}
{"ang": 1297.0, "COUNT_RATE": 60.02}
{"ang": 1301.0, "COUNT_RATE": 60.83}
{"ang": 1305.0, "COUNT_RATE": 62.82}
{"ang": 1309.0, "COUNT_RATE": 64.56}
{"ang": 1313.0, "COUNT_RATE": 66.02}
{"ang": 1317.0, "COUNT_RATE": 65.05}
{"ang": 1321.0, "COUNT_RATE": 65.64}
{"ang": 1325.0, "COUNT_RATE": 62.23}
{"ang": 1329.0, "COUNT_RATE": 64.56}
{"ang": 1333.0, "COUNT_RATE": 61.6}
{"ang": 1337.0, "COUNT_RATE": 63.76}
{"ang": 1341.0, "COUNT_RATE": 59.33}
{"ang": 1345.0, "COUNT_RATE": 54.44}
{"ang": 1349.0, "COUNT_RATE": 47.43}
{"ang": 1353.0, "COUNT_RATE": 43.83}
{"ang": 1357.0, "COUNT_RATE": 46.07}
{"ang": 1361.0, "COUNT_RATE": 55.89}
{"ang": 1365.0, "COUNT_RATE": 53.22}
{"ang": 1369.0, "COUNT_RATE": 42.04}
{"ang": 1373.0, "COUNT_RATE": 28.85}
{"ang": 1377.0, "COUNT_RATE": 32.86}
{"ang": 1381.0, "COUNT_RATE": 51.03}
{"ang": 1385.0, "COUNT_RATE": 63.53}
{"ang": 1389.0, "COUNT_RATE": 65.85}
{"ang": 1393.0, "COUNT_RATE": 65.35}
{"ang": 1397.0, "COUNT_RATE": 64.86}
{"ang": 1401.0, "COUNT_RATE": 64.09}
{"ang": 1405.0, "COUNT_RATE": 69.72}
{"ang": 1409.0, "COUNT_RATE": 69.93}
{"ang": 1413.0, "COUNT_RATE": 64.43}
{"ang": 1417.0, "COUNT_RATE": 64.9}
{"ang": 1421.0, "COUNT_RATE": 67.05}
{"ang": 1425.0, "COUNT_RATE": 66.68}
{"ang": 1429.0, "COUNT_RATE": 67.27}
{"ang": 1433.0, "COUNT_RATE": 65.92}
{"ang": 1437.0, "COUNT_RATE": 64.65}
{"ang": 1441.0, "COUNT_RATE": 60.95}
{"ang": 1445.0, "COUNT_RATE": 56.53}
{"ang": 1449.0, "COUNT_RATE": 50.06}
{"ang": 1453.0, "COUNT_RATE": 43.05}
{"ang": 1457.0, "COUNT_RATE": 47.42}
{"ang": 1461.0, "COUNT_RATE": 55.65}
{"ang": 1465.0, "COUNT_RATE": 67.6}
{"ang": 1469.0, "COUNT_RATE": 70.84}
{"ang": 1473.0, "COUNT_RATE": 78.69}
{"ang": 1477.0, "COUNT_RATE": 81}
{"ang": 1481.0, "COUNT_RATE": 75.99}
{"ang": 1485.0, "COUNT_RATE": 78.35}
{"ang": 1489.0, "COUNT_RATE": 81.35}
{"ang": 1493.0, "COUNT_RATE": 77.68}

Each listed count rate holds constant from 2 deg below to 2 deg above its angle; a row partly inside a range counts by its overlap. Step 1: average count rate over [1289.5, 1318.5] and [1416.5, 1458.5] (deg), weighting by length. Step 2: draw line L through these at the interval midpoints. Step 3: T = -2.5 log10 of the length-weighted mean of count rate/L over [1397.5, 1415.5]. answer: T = -0.11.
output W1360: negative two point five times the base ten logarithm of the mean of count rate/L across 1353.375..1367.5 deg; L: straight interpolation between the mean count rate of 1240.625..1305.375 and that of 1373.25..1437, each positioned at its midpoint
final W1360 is 0.20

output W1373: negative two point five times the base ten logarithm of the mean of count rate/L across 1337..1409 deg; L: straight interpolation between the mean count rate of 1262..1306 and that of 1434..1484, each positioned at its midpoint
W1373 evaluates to 0.13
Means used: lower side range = 58.4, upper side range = 63.1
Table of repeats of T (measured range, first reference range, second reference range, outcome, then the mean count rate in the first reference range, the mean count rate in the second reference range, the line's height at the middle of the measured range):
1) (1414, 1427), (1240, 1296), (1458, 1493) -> 0.04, 56.7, 73.2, 68.8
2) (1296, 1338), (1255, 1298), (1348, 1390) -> -0.19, 57.6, 47.8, 53.3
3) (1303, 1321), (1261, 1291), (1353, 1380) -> -0.24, 57.1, 43.5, 51.7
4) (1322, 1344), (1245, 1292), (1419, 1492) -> -0.04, 56.6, 65.7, 59.8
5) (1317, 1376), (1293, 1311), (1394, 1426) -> 0.19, 61.8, 66.4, 63.7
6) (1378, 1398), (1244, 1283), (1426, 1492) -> 0.03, 56.4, 65.5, 62.2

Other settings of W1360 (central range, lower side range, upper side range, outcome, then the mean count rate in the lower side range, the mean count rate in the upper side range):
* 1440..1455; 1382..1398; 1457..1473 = 0.23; 64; 64.3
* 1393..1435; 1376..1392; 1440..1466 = -0.21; 55.3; 53.7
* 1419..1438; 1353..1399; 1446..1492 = -0.11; 51.4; 66.4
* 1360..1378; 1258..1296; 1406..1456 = 0.38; 57.5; 61.7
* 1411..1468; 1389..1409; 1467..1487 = 0.19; 66.4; 77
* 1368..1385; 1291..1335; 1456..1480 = 0.49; 63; 68.1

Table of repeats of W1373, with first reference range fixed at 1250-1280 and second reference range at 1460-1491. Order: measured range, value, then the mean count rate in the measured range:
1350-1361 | 0.33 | 47.2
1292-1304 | -0.02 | 60.5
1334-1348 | 0.08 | 58.5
